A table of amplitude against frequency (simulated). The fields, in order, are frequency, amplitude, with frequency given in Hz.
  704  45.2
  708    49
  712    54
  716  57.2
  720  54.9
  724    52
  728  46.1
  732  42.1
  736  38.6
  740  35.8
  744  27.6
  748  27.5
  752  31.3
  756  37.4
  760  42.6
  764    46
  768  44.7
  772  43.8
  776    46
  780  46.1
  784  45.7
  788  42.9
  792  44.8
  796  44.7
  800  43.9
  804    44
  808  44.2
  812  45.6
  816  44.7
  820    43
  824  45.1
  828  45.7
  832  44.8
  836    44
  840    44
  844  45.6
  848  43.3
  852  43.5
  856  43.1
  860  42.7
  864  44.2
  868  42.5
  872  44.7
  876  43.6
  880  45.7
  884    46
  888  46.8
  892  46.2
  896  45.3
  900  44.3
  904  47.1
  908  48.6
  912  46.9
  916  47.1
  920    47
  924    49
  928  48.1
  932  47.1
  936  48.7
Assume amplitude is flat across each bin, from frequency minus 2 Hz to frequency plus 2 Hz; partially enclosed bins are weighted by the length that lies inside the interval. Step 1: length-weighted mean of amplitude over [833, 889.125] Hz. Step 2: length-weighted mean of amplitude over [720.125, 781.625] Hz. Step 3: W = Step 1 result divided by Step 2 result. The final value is 1.08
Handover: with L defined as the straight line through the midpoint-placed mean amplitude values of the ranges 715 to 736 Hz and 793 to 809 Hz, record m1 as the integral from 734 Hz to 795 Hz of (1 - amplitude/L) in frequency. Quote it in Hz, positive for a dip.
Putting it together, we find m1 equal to 8.23 Hz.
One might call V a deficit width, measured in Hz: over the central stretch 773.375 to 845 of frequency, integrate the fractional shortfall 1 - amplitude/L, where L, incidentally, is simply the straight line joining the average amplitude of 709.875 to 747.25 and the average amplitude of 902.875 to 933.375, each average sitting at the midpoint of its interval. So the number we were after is 2.0 Hz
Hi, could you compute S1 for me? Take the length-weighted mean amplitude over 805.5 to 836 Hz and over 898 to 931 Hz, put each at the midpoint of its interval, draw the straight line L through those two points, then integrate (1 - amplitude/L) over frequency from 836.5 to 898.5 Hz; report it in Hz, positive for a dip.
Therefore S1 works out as 2.0 Hz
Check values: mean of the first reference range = 44.7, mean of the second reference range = 47.3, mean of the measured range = 44.5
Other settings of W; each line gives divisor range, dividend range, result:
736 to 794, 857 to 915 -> 1.13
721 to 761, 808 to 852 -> 1.16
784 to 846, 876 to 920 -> 1.04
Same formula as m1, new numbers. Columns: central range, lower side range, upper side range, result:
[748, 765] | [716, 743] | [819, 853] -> 2.8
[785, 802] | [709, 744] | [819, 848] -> 0.4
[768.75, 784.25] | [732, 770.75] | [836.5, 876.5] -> -2.6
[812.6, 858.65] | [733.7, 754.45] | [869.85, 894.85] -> -3.7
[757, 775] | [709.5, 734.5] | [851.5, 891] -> 1.8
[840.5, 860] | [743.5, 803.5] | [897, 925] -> 0.3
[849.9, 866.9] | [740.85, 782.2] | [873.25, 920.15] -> 0.3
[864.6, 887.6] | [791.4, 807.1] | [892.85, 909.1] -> 0.5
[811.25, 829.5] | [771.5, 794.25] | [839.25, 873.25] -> -0.2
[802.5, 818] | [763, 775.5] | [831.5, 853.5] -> -0.1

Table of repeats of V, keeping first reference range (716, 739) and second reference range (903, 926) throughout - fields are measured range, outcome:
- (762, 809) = 2.6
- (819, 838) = 1.1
